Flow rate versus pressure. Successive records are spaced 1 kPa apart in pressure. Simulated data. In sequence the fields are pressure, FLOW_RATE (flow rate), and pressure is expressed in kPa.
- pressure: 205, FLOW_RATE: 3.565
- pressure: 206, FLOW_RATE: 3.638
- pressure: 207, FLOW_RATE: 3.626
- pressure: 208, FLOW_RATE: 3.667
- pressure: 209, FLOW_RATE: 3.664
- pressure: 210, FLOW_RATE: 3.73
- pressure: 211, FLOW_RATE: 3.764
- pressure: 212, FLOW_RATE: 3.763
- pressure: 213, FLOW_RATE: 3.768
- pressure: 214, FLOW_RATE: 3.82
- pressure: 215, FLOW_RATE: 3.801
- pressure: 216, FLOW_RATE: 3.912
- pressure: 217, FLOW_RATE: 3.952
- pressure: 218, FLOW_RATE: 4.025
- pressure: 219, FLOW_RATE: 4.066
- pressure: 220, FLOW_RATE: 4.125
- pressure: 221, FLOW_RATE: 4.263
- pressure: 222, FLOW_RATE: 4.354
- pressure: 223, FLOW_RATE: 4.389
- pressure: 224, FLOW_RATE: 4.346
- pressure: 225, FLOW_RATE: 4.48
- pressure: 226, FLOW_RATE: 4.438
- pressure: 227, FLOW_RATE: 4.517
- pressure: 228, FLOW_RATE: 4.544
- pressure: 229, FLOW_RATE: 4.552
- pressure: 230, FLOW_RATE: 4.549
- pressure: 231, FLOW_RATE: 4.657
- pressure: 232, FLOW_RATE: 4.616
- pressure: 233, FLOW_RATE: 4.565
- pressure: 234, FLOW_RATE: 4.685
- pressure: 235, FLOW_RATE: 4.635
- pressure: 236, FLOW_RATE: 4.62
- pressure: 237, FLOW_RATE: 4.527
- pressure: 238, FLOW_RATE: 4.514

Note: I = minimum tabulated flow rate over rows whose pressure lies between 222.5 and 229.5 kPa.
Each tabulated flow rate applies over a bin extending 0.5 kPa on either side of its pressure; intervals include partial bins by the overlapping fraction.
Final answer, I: 4.346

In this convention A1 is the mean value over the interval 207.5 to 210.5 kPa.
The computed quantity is 3.69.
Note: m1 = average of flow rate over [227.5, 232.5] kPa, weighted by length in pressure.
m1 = 4.58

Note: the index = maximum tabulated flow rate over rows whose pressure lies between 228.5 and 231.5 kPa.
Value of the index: 4.657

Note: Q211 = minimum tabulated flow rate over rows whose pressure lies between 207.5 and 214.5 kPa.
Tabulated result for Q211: 3.664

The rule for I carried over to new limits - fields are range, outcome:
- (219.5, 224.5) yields 4.125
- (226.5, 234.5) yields 4.517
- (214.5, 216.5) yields 3.801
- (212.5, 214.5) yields 3.768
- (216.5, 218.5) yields 3.952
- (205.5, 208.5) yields 3.626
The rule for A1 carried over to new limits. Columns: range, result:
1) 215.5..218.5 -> 3.96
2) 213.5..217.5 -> 3.87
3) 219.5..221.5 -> 4.19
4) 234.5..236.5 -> 4.63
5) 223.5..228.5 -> 4.46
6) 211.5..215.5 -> 3.79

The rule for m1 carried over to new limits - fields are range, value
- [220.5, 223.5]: 4.34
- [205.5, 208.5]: 3.64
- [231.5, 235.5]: 4.63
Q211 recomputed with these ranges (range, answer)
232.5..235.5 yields 4.565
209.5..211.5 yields 3.73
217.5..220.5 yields 4.025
